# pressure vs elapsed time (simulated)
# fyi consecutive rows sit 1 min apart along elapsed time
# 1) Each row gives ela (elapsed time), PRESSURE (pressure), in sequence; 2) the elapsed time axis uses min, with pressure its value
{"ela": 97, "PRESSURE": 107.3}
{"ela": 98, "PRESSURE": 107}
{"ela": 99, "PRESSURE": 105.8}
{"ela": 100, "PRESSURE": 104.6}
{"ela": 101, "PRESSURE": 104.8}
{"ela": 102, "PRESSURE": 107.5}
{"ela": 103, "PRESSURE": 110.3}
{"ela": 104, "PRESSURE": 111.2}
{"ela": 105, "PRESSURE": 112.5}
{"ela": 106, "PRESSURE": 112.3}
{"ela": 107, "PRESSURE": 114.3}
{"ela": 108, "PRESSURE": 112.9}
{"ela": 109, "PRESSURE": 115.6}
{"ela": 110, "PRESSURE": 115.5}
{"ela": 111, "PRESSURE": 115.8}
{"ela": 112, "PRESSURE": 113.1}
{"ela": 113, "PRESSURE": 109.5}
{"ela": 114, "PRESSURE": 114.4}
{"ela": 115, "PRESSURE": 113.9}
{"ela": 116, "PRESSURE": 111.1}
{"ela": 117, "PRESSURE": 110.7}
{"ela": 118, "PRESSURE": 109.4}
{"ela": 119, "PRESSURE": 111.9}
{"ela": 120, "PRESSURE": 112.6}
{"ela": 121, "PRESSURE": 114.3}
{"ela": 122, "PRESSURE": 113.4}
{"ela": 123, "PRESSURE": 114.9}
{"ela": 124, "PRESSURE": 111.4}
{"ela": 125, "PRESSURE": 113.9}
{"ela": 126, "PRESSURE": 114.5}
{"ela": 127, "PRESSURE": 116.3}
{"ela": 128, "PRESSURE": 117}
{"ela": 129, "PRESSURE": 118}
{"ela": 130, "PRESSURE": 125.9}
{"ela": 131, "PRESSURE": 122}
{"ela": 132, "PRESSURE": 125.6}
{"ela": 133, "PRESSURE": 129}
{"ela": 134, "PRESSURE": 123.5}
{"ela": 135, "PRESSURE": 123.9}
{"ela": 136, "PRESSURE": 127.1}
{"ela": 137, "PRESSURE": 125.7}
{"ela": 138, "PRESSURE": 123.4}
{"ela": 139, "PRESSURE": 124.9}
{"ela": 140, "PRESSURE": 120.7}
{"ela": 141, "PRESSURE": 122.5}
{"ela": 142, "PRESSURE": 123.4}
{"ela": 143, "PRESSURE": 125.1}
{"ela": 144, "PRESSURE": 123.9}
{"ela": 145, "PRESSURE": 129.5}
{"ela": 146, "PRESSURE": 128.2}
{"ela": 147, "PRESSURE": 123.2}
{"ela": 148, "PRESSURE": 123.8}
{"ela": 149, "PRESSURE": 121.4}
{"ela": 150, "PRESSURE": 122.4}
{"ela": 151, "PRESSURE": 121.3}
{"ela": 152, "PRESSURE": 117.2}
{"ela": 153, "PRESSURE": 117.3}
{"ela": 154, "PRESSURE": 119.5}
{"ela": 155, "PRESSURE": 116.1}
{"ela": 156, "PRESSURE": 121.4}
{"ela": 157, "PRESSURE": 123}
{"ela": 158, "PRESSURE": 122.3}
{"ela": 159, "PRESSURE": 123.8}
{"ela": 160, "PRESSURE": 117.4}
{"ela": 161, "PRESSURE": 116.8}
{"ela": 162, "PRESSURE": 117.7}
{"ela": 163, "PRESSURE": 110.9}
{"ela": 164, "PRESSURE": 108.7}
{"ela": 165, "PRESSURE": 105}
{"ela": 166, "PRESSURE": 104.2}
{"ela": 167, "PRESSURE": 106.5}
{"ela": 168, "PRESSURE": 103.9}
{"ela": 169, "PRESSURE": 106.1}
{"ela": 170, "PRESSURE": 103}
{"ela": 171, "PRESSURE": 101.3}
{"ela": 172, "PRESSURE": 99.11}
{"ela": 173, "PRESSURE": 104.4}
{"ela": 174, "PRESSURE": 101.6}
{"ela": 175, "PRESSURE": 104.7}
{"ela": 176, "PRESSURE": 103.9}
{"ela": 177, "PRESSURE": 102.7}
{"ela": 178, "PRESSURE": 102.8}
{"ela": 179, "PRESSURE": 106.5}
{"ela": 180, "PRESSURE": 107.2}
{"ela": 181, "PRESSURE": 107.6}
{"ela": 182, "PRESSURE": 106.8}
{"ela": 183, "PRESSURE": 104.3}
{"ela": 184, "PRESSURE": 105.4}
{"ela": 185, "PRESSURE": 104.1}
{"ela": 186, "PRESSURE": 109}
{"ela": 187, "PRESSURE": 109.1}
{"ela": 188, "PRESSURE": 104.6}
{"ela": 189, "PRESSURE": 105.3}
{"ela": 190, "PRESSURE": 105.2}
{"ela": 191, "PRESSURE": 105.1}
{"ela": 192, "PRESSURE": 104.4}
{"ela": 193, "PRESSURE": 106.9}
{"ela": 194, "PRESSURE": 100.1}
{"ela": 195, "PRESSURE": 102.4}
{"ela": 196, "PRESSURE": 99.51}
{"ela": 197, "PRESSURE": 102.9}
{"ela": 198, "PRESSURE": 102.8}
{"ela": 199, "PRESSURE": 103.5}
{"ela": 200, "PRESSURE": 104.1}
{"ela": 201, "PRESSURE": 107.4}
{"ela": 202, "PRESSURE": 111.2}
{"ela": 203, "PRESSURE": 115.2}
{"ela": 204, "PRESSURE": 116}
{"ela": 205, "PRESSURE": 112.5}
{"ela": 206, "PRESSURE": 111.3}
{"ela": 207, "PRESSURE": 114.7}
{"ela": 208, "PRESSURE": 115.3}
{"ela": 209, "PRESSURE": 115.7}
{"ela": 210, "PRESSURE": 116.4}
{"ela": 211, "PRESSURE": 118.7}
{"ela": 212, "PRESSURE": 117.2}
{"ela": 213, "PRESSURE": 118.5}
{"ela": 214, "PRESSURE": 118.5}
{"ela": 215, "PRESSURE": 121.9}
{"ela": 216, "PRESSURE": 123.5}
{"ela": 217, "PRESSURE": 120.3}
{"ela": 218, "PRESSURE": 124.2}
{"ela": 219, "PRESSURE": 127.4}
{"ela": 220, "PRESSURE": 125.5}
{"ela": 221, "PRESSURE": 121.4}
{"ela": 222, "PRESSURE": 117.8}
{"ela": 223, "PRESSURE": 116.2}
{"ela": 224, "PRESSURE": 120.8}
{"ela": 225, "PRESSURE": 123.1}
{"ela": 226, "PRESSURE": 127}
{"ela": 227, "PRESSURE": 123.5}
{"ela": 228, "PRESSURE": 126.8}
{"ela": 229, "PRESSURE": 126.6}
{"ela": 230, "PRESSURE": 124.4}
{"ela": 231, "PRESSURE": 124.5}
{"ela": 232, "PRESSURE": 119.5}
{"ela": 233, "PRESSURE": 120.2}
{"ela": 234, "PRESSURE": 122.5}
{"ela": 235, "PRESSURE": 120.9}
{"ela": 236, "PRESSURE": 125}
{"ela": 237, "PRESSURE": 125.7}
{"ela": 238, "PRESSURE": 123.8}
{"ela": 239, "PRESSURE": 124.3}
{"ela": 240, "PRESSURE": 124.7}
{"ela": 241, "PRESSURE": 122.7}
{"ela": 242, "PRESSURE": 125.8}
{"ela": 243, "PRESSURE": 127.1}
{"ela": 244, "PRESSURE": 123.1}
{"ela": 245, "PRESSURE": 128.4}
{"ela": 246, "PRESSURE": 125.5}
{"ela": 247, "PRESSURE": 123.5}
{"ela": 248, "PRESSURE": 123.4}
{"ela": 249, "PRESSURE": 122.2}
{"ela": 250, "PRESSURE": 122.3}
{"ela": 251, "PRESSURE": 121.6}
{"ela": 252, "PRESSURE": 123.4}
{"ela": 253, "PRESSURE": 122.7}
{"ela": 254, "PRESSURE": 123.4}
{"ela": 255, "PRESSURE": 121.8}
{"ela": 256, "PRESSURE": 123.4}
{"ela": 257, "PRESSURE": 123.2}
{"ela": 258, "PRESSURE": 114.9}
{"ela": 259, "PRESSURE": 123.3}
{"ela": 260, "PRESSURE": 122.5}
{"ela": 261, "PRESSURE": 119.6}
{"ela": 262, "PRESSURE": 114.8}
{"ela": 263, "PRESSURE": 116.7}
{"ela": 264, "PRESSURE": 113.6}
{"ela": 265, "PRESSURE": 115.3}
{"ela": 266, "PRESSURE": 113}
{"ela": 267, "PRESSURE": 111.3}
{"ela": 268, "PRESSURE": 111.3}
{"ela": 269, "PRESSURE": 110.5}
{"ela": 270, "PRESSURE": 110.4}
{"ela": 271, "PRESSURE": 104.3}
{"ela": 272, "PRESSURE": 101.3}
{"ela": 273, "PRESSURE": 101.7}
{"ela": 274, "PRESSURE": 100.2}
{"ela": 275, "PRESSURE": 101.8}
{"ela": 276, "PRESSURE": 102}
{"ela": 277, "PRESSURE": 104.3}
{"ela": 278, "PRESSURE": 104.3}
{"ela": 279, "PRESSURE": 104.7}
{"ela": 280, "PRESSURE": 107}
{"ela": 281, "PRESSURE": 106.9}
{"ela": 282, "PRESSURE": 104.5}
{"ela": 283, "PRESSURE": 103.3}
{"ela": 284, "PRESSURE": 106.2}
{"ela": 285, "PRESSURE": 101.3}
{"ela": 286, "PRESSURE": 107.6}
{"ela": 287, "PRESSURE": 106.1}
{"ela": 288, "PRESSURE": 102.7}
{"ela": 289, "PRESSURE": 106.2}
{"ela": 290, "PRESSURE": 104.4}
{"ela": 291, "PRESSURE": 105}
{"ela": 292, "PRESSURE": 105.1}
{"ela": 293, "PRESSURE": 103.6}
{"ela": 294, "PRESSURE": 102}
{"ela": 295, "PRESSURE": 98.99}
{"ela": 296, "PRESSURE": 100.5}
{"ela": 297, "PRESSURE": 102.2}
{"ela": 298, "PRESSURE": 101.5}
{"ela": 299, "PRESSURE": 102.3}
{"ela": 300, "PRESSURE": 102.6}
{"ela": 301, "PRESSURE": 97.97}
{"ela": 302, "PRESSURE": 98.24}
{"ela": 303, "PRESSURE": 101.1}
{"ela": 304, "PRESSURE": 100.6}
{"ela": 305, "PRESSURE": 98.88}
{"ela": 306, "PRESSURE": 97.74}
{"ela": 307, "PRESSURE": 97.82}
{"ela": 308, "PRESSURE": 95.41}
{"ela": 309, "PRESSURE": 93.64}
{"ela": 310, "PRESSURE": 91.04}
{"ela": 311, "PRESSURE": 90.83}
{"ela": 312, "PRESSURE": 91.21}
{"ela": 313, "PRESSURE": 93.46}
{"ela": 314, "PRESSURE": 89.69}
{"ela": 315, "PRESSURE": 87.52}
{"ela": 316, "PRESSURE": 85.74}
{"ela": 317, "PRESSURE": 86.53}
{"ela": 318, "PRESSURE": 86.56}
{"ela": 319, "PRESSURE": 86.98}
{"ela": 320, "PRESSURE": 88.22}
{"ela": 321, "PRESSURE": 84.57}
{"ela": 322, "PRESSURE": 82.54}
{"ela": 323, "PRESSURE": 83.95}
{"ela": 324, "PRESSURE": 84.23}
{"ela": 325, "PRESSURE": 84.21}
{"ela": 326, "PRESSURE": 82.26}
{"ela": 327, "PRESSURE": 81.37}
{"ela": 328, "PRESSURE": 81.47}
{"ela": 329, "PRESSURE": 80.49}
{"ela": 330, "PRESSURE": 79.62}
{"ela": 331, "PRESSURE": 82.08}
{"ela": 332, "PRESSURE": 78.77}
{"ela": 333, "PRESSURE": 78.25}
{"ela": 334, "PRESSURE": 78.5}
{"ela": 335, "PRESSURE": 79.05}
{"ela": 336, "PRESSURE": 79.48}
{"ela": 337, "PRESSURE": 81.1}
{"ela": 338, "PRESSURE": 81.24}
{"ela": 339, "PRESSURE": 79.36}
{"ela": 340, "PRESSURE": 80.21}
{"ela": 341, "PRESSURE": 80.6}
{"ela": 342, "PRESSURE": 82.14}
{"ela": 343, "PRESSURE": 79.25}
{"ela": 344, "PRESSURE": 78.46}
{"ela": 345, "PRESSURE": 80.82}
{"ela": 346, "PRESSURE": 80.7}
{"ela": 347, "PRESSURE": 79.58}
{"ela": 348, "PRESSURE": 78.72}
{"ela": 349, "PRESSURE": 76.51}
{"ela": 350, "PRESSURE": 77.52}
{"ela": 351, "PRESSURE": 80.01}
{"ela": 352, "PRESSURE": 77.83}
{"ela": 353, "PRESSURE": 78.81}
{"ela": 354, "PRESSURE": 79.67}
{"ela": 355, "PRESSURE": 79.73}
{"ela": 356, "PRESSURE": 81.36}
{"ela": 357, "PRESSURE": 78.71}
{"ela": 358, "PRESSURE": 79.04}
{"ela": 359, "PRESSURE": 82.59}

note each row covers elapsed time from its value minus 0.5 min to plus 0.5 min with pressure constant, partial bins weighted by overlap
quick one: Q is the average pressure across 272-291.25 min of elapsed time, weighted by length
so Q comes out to 104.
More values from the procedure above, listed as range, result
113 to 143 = 118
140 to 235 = 114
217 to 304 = 114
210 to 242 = 122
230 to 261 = 123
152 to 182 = 110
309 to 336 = 84.7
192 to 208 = 108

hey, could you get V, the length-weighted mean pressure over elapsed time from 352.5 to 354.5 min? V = 79.2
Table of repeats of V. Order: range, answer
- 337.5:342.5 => 80.7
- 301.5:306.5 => 99.3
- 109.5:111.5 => 116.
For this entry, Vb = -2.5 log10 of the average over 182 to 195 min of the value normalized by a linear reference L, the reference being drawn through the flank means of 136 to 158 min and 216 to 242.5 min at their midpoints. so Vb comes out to 0.169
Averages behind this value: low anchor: 123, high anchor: 123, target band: 105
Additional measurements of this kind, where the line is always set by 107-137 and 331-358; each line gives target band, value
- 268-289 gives -0.16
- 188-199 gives 0.01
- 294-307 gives -0.16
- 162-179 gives 0.04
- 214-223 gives -0.21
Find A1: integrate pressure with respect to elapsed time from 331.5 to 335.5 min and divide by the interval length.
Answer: 78.6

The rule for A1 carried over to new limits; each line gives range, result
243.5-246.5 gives 126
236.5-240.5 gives 125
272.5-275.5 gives 101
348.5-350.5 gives 77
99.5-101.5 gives 105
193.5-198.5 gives 102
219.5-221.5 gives 123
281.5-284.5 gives 105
